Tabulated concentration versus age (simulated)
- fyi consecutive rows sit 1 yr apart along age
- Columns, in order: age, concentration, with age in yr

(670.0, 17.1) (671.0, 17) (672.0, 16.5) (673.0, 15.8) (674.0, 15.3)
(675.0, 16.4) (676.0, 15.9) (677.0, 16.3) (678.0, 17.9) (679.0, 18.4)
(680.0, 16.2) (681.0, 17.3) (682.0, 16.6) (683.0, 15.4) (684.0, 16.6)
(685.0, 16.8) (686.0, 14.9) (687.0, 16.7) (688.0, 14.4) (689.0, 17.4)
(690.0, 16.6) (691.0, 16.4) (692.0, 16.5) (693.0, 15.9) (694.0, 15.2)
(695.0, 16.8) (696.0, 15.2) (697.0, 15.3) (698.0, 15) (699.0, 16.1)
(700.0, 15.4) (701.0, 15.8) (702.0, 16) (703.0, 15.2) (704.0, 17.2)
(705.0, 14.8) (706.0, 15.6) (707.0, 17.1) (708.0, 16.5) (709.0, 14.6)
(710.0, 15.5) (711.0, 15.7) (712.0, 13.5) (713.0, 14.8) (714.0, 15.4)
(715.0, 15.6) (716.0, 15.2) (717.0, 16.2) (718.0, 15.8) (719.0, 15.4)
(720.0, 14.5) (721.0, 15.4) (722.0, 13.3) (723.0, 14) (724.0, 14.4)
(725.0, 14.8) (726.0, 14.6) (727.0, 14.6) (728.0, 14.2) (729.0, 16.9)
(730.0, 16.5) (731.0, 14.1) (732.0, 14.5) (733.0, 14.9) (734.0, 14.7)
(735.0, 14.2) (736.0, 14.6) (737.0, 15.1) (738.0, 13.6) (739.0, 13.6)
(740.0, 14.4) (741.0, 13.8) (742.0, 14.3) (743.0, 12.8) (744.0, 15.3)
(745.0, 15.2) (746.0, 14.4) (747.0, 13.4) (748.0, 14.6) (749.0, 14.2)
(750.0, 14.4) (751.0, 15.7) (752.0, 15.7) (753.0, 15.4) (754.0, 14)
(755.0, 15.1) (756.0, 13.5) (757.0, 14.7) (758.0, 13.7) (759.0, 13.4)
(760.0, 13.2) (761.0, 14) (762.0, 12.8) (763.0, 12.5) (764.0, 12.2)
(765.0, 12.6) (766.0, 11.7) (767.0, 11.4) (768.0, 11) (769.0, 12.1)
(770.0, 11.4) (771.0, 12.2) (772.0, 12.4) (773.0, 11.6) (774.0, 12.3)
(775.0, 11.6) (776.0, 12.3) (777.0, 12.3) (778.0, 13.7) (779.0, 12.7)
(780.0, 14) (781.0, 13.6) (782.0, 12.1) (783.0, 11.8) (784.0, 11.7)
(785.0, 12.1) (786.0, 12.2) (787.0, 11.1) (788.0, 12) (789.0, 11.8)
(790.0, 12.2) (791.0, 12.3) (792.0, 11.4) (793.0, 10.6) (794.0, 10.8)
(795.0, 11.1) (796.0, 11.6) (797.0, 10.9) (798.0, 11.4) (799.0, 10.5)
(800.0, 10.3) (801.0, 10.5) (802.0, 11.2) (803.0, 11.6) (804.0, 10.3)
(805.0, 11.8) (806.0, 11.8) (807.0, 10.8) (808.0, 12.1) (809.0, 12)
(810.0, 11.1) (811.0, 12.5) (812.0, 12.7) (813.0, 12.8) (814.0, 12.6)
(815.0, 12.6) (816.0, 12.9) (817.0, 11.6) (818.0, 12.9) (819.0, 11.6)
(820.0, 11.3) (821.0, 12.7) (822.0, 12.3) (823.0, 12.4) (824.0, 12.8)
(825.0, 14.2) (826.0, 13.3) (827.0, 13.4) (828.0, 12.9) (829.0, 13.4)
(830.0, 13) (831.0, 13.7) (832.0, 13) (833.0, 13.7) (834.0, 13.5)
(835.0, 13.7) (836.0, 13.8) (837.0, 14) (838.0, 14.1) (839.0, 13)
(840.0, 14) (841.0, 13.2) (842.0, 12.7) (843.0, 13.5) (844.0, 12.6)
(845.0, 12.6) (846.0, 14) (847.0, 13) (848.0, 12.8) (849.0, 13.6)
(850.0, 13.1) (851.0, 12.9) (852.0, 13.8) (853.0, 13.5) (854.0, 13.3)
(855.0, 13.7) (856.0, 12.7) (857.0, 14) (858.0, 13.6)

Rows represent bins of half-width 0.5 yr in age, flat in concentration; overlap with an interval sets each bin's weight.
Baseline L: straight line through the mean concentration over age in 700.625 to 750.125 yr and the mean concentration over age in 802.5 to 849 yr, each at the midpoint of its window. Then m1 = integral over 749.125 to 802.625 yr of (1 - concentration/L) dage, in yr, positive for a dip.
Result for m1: 5.4 yr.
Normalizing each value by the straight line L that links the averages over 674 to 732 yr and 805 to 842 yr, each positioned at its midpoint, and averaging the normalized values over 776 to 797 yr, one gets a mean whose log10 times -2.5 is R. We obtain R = 0.14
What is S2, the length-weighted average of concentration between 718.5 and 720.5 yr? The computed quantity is 14.9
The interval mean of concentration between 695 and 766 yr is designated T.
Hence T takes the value 14.7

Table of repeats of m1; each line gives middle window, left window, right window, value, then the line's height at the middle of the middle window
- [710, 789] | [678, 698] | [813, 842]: 5.77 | 14.8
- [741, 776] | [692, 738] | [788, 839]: 1.42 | 13.9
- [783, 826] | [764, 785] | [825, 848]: 3.29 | 12.8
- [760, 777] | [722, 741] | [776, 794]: 0.99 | 12.9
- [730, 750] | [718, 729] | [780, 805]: -0.62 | 13.9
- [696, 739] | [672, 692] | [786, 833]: 0.09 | 15.2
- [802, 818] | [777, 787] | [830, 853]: 1.23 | 12.9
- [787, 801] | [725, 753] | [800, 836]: 1.95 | 13.1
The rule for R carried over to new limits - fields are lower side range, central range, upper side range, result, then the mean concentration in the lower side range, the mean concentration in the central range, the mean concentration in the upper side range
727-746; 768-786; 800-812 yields 0.04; 14.6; 12.3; 11.4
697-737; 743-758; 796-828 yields -0.04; 15.2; 14.6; 12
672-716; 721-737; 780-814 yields -0.02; 16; 14.7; 11.6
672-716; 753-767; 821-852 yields 0.11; 16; 13.3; 13.3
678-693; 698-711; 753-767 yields -0.01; 16.5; 15.8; 13.3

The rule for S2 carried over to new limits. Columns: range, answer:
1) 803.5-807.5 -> 11.2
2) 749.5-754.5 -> 15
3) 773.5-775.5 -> 11.9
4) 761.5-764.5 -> 12.5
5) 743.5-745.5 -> 15.2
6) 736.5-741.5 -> 14.1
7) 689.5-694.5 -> 16.1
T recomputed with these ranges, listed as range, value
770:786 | 12.4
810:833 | 12.7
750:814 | 12.3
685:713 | 15.8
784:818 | 11.6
